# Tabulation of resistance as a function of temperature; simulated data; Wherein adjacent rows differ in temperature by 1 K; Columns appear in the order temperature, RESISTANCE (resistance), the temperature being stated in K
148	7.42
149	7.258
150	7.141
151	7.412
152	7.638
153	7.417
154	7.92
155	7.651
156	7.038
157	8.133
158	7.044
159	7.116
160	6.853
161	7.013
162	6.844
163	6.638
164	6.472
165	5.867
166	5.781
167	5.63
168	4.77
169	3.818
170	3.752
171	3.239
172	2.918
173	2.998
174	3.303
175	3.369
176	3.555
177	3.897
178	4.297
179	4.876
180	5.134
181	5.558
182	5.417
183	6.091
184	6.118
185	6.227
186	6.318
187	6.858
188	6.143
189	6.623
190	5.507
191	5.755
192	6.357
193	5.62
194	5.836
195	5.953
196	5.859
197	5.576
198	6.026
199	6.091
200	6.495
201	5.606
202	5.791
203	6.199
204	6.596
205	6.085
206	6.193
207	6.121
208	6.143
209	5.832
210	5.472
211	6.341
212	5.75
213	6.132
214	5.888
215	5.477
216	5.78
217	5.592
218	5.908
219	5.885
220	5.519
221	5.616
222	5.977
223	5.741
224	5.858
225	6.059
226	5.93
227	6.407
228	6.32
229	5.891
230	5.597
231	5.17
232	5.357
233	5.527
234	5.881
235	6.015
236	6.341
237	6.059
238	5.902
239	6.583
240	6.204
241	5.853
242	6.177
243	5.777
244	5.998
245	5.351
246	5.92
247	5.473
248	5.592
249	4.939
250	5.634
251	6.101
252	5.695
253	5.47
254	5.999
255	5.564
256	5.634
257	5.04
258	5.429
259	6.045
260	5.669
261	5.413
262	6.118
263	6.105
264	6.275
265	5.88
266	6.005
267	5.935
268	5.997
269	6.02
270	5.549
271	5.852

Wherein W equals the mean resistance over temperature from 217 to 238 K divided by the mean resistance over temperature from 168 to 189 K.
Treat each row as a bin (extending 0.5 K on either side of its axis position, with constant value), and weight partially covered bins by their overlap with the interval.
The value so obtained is 1.2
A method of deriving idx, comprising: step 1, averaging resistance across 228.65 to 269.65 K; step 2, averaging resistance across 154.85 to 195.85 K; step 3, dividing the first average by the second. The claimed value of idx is 1.04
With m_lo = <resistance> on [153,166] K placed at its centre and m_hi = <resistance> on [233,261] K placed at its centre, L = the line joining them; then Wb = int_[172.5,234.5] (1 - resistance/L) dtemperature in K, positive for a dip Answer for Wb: 6.8 K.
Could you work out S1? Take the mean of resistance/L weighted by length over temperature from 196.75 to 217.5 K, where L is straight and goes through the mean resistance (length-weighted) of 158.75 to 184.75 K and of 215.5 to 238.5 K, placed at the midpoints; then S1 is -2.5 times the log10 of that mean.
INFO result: -0.08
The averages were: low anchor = 5.04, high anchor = 5.84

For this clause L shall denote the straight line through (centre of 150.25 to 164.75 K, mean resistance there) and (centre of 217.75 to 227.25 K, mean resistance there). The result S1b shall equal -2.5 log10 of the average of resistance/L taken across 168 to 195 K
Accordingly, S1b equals 0.314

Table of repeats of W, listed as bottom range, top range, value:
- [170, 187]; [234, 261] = 1.25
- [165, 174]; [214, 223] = 1.38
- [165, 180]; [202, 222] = 1.44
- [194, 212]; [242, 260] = 0.94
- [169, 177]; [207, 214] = 1.76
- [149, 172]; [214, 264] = 0.91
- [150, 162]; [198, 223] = 0.81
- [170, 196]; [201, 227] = 1.16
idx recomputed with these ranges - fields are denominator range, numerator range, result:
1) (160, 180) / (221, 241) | 1.25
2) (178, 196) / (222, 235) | 0.99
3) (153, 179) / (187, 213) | 1.10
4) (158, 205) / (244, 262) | 1.02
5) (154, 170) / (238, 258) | 0.89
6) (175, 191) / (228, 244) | 1.08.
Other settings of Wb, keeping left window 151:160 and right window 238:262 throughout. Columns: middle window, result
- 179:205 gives 3.1 K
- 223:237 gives 0.5 K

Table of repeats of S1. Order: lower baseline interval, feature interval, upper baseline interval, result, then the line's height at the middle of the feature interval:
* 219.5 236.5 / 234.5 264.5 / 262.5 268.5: 0.02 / 5.95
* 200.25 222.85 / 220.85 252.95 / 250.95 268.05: 0.00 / 5.84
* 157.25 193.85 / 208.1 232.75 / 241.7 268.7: -0.04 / 5.6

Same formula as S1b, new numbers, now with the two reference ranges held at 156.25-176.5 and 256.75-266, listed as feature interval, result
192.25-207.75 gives -0.103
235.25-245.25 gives -0.065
